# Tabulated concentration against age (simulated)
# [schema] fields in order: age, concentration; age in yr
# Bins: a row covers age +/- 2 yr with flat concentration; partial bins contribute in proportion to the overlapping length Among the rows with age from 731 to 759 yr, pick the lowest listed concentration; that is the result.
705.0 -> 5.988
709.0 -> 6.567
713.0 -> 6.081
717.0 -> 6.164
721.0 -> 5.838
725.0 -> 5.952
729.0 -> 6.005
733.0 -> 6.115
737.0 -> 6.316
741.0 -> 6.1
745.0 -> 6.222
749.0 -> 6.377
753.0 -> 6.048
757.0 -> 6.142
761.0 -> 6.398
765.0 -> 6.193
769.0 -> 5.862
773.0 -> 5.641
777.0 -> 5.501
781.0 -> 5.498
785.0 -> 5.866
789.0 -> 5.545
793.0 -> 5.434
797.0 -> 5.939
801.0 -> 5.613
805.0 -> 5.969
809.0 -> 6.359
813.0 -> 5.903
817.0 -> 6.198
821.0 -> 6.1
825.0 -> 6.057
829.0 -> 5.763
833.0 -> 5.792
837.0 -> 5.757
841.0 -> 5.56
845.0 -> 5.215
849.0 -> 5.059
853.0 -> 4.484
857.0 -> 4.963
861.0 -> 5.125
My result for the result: 6.048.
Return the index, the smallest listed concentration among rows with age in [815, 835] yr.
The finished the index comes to 5.763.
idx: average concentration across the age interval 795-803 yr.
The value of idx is 5.78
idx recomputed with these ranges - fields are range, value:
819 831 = 5.97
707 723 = 6.16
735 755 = 6.21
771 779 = 5.57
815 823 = 6.15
